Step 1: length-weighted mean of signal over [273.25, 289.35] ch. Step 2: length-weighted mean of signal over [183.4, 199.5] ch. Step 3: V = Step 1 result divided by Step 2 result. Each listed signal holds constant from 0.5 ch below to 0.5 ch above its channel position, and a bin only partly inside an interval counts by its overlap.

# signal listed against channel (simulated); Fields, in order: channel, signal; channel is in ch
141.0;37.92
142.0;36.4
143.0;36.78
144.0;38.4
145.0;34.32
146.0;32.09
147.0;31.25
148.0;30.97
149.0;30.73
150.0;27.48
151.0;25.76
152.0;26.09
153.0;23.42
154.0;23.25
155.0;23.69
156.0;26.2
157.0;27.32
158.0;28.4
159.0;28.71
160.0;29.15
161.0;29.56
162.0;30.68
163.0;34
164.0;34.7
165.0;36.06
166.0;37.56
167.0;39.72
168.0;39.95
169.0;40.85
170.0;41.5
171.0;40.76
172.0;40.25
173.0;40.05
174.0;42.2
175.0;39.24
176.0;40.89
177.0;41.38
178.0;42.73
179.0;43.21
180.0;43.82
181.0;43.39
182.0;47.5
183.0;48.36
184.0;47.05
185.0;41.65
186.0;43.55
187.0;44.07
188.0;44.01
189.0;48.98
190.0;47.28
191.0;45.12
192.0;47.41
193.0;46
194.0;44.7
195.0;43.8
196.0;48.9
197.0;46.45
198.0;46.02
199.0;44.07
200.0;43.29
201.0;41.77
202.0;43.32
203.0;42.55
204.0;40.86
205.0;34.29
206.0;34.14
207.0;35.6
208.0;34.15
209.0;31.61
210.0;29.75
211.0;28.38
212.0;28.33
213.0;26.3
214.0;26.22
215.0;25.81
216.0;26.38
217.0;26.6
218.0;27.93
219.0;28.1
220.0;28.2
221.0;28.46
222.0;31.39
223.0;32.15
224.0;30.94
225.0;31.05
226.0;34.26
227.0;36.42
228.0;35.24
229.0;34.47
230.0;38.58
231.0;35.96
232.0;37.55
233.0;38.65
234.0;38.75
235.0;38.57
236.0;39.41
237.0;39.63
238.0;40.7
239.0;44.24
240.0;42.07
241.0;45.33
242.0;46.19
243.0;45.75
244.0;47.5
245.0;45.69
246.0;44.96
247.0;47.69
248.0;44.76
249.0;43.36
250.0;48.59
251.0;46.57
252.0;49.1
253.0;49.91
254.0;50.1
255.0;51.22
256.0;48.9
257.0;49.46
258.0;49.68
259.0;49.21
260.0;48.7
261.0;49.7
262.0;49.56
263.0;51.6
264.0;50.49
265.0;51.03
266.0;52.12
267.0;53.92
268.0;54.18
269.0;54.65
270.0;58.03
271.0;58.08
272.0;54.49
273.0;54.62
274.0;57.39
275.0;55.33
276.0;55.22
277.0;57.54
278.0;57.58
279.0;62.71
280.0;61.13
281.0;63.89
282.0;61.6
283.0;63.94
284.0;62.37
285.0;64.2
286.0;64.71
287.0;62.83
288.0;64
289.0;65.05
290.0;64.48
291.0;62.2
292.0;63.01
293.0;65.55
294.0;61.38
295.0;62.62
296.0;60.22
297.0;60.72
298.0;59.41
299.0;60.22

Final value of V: 1.3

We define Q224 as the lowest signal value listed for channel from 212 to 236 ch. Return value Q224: 25.81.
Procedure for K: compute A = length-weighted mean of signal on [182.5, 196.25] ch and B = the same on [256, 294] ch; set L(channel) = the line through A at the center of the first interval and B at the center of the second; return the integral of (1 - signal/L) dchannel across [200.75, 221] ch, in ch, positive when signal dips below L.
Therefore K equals 6.97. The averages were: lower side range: 45.7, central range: 31.8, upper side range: 57.4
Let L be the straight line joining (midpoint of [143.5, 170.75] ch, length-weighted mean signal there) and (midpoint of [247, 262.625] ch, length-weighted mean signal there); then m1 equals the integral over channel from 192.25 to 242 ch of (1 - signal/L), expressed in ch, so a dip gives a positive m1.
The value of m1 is 6.39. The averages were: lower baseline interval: 31.6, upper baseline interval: 48.6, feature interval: 36.4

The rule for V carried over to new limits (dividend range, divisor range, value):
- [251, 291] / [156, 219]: 1.46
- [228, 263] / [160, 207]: 1.07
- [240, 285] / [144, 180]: 1.54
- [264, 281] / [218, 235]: 1.67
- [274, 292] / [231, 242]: 1.52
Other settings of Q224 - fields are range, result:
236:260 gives 39.41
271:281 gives 54.49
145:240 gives 23.25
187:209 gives 31.61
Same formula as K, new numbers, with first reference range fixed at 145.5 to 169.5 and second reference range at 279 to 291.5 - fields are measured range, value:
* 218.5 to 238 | 5.63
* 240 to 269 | 3.54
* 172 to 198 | -4.60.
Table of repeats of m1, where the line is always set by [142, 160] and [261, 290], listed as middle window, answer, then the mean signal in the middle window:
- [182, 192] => -2.2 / 45.8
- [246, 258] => 1.0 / 48.1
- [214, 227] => 4.6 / 29.4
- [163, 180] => -3.0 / 40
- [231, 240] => 1.7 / 39.6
